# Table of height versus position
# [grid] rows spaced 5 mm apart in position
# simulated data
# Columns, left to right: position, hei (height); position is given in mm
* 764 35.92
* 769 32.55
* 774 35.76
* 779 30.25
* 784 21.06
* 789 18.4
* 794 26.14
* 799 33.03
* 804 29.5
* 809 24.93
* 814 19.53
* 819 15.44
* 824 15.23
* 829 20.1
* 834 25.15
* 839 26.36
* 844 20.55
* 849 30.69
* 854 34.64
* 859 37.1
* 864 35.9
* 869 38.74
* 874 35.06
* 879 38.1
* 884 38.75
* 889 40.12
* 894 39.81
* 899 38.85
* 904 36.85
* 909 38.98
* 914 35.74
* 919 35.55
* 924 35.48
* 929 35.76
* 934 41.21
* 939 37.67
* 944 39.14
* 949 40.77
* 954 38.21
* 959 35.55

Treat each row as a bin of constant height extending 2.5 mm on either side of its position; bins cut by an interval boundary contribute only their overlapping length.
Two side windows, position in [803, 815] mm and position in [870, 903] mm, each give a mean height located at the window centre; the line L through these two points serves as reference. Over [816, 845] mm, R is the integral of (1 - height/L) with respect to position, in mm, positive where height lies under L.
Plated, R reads 8.31 mm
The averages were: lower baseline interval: 24.7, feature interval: 20.5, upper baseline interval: 38.4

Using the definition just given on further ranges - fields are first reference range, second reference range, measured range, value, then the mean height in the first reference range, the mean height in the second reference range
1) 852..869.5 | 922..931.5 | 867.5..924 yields -2.8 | 36.4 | 35.6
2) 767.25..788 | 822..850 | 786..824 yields 4.2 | 29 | 22.7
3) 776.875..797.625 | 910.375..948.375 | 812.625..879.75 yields 5.0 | 24.3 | 37.4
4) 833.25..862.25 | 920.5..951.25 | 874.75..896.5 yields -3.7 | 29.5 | 38.2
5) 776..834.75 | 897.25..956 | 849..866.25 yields -3.3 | 23.3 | 37.8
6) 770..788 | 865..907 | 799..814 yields 1.9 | 28.4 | 38.2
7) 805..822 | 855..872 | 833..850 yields 2.5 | 20.7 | 37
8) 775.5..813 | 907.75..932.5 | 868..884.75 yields -2.4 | 26.2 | 36.4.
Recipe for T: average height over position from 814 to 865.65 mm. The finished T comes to 25.6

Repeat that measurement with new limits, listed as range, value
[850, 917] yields 37.4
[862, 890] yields 37.7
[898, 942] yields 37.3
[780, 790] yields 21.5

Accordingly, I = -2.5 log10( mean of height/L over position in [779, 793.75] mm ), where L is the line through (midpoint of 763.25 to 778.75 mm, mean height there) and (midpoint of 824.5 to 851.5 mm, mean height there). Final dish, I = 0.37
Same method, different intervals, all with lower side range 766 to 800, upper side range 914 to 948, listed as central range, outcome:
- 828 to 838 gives 0.307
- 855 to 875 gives -0.105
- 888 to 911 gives -0.099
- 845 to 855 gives 0.063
